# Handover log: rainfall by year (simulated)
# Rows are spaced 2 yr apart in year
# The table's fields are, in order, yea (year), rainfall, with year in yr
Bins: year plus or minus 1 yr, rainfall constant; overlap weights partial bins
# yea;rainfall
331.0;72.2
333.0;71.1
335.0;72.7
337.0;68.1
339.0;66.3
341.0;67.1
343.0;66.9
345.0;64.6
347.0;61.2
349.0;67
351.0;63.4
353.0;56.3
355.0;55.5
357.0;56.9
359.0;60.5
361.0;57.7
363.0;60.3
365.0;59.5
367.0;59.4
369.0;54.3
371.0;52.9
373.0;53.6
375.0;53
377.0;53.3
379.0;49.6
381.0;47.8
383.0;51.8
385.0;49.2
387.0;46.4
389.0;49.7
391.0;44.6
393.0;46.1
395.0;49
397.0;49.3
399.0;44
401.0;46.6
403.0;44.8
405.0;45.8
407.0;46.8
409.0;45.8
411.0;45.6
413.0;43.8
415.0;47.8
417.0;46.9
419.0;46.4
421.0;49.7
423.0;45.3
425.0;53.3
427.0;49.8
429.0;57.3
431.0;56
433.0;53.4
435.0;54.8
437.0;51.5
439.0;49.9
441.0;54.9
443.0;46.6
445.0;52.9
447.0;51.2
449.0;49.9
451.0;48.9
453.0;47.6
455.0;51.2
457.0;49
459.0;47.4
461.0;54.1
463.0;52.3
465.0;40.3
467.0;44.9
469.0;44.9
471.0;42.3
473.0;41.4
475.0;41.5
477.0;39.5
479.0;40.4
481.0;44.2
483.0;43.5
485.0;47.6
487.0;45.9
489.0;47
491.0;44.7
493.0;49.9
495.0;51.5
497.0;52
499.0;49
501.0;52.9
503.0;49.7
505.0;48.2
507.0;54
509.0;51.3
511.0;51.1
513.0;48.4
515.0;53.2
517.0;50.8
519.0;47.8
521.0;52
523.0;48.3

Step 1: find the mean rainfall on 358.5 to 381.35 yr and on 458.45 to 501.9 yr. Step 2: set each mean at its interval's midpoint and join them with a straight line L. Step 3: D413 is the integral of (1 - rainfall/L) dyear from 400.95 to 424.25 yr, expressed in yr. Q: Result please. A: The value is 2.4 yr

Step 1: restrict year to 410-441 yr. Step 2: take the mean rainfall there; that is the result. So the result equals 50.3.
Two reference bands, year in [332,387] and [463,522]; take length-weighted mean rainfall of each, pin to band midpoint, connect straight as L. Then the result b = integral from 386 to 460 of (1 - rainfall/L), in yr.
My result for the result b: 6.1 yr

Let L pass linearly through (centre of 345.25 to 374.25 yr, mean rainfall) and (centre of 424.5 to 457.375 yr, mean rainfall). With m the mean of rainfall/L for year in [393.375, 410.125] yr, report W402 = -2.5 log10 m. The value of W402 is 0.18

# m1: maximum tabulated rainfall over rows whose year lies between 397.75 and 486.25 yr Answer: 57.3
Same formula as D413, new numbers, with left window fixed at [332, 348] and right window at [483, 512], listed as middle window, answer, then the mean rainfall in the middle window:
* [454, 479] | 3.5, 45.5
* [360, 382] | 3.1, 54.7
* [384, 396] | 2.7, 47.5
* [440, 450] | 0.8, 51.1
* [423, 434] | 0.8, 53.2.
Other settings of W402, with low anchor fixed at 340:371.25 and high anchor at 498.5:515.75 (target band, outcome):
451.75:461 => 0.10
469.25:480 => 0.27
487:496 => 0.08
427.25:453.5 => 0.06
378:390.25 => 0.19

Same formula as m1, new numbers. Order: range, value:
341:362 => 67.1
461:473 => 54.1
